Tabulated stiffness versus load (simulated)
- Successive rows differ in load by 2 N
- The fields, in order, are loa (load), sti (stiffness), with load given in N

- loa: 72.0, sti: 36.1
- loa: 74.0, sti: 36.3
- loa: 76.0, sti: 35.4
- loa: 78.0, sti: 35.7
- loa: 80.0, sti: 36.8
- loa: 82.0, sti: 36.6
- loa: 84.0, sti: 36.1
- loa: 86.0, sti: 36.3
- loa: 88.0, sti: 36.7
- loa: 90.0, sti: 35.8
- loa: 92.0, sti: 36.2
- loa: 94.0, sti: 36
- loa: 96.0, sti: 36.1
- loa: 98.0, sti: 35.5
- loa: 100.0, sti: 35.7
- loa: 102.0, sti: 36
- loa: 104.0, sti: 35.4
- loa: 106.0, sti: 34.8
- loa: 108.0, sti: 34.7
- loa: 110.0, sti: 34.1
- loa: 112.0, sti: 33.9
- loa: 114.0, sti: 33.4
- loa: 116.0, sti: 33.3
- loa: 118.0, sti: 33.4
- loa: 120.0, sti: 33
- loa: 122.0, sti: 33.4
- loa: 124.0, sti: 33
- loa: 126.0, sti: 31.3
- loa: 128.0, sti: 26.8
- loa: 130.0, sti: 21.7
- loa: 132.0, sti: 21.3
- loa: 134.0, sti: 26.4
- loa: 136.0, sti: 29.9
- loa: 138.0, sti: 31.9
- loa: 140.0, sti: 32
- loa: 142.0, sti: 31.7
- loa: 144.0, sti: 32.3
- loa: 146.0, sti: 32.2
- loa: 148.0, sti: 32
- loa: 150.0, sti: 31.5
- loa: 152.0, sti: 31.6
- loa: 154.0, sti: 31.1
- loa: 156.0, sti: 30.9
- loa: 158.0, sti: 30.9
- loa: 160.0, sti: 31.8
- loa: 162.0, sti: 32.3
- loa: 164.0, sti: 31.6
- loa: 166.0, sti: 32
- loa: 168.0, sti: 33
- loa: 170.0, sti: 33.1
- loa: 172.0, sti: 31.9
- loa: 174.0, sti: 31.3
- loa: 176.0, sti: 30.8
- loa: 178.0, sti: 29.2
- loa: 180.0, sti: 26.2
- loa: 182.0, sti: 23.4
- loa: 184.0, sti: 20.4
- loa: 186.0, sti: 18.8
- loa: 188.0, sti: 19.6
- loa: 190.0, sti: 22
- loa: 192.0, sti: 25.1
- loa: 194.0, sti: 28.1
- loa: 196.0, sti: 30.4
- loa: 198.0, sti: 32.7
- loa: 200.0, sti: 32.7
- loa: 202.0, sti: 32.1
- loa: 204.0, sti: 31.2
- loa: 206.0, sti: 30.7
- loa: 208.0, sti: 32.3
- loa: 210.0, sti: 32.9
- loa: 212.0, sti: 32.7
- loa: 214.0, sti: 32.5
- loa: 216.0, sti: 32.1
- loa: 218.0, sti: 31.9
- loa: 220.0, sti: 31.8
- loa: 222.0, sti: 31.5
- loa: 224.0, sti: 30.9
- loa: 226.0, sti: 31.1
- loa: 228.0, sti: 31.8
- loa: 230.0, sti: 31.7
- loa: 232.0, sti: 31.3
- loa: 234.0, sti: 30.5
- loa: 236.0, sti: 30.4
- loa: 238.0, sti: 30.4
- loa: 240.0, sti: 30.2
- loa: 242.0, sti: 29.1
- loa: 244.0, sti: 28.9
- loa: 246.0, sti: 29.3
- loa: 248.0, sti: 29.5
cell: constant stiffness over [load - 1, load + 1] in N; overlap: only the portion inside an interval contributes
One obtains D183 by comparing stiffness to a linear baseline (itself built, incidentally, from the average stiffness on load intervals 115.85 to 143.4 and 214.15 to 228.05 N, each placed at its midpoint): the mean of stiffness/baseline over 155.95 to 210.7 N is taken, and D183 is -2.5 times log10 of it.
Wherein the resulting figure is 0.06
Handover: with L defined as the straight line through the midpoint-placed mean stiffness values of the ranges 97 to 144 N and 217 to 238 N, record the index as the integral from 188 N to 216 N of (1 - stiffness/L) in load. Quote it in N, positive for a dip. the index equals 1.16 N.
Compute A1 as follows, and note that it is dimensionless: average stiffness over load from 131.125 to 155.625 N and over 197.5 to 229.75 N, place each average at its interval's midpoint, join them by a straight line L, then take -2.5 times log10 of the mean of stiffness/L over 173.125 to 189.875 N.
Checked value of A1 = 0.25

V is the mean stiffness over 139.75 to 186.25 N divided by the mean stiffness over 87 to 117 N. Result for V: 0.9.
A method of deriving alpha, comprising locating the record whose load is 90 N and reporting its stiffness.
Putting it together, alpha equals 35.8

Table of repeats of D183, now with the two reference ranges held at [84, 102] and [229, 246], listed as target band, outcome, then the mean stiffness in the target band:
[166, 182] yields 0.08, 30.4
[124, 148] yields 0.18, 29.2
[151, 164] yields 0.07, 31.4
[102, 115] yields 0.03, 34.5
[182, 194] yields 0.42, 21.9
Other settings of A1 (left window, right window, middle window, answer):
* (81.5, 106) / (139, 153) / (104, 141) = 0.09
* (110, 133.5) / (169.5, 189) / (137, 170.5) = -0.14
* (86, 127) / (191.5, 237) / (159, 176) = 0.02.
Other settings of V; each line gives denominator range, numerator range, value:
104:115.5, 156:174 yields 0.93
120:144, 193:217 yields 1.08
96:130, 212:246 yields 0.93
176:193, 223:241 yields 1.31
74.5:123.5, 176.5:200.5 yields 0.73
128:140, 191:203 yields 1.13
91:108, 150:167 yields 0.88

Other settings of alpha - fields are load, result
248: 29.5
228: 31.8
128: 26.8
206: 30.7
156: 30.9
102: 36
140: 32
